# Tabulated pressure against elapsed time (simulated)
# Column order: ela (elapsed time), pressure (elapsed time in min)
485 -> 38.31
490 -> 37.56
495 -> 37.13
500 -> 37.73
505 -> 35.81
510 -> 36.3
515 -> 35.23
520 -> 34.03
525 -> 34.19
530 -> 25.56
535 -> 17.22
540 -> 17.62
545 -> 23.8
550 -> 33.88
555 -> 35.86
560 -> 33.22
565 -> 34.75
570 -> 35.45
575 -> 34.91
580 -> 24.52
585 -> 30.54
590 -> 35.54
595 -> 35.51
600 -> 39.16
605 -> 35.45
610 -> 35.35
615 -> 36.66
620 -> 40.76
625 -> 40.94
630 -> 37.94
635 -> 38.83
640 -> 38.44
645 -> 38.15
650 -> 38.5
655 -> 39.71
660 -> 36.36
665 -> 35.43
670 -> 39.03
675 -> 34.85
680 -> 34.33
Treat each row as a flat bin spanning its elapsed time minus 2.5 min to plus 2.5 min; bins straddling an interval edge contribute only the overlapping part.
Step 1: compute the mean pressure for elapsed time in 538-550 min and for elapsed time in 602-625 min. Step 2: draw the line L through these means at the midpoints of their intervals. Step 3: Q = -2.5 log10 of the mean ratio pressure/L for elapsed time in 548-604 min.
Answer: -0.147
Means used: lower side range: 23.6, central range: 34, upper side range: 37.5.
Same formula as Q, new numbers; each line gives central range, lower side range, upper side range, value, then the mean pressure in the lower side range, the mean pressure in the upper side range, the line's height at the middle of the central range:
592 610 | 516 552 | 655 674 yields -0.14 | 26.9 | 37.1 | 32.1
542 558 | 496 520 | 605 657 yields 0.19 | 36.1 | 38.4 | 36.9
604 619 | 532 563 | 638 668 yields -0.09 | 27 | 37.8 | 33.6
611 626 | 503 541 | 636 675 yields -0.10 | 29.9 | 37.8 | 35.6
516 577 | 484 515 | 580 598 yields 0.15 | 36.9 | 32.7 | 34.7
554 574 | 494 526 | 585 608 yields 0.03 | 35.8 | 35.8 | 35.8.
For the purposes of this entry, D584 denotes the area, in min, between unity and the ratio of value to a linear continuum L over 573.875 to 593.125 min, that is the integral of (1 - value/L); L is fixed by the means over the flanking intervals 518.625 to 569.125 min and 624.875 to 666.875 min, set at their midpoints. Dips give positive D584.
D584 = 0.8 min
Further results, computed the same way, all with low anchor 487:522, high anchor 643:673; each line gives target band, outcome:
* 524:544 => 7.5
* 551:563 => 0.8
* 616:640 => -1.1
